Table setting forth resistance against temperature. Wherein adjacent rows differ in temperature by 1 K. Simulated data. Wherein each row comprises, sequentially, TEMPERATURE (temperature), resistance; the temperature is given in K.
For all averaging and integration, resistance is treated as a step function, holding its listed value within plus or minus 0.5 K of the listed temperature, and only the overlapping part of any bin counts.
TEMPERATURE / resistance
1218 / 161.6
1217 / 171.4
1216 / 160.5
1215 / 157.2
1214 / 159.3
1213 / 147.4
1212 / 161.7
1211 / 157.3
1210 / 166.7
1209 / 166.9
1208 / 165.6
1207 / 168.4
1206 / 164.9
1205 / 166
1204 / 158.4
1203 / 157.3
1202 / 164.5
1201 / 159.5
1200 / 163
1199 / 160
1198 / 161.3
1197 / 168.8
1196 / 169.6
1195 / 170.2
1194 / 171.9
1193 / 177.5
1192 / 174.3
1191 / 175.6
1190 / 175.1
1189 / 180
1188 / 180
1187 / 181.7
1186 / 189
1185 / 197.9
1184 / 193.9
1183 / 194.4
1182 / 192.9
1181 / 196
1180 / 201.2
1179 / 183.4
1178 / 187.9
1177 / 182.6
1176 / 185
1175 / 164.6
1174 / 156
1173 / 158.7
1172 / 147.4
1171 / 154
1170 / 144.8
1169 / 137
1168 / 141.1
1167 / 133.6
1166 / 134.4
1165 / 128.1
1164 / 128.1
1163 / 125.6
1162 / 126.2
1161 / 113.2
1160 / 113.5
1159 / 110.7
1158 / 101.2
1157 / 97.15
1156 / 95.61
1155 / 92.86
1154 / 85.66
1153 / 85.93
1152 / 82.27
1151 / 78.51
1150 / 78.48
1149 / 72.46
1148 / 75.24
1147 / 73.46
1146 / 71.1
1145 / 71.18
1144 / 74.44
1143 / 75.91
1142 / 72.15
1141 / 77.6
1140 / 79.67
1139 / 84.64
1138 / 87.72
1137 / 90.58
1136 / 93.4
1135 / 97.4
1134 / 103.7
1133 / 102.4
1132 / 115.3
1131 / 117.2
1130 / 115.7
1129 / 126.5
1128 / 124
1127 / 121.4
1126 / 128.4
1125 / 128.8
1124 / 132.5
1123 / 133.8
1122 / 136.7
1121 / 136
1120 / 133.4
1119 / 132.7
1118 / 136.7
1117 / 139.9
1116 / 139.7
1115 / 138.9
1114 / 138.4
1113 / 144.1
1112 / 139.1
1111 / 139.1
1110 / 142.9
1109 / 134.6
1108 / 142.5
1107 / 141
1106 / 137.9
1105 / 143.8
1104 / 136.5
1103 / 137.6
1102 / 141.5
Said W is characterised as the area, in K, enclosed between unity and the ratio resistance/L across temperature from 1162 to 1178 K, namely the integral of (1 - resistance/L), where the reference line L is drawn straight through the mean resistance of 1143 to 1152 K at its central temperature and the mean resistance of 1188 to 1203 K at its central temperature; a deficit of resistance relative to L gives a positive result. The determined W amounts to -3.9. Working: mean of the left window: 74.9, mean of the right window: 169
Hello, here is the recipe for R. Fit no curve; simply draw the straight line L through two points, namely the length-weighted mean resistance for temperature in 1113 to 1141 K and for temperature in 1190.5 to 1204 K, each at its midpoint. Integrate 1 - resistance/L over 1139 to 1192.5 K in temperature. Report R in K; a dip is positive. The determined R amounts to 5.74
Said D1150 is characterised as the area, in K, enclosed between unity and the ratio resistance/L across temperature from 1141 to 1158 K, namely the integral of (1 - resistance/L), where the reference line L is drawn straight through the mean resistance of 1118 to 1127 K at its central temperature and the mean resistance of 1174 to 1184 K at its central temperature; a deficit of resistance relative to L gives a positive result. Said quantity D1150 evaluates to 8.3 K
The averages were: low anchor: 132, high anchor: 186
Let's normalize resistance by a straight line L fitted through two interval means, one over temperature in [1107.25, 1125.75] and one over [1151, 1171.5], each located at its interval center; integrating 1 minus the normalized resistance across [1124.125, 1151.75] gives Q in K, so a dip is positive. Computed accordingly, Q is 7.2 K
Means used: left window 137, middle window 94.4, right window 116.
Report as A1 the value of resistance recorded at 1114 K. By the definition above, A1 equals 138.4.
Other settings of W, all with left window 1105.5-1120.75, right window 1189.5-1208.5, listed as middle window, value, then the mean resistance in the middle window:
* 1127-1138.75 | 3.1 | 107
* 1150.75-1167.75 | 5.0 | 109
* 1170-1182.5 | -1.2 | 175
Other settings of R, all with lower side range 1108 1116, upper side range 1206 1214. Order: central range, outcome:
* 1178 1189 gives -2.4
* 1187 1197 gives -1.1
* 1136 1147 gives 5.1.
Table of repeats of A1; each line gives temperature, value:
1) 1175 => 164.6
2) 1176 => 185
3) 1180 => 201.2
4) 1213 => 147.4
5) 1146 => 71.1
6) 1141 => 77.6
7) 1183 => 194.4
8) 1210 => 166.7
